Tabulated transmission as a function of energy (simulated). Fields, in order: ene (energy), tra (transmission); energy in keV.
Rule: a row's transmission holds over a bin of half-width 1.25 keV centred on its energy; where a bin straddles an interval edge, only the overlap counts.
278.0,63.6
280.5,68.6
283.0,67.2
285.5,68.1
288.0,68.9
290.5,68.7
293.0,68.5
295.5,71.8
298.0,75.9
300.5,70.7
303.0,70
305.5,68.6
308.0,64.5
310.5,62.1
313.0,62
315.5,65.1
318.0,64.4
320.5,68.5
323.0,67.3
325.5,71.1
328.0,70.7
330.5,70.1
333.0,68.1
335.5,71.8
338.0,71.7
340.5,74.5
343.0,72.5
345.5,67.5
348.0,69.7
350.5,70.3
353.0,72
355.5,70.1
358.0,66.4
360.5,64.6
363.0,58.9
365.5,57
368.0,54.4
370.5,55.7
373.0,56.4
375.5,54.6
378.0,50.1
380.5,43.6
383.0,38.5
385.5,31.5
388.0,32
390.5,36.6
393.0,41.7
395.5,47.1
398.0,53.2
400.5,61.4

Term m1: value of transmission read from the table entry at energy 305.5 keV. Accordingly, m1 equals 68.6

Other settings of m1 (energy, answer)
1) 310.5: 62.1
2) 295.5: 71.8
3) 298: 75.9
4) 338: 71.7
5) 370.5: 55.7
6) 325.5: 71.1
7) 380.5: 43.6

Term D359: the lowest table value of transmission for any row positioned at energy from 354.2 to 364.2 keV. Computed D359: 58.9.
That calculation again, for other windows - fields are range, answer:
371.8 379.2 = 50.1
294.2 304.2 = 70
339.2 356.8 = 67.5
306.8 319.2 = 62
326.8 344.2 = 68.1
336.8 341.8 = 71.7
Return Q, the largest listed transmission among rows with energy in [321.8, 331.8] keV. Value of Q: 71.1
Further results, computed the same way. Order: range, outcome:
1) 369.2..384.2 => 56.4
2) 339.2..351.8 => 74.5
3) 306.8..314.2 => 64.5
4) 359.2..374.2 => 64.6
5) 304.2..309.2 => 68.6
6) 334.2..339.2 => 71.8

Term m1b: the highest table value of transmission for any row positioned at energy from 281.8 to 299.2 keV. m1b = 75.9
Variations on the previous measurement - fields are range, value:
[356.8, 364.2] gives 66.4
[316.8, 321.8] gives 68.5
